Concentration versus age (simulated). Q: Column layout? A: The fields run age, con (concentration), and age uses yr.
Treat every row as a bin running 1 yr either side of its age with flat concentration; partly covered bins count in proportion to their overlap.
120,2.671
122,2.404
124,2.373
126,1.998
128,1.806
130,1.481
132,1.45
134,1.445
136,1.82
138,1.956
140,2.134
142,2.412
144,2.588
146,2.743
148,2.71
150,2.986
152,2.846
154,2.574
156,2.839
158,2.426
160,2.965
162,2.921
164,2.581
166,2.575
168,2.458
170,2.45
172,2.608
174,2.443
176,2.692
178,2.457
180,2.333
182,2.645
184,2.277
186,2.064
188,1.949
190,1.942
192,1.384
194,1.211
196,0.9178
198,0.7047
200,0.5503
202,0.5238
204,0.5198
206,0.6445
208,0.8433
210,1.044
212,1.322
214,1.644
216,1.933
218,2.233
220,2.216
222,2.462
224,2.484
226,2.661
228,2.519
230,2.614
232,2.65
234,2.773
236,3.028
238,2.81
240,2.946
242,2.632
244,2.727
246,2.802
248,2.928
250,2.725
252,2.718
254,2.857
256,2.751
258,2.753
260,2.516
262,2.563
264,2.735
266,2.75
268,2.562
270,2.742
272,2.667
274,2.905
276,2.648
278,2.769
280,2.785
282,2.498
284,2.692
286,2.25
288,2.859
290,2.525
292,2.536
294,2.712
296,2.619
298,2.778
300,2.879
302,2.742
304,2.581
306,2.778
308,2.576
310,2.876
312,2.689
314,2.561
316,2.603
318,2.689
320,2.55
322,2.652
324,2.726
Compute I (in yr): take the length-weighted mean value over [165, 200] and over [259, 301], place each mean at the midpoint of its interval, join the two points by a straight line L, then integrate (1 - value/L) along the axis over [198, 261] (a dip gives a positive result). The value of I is 5.4 yr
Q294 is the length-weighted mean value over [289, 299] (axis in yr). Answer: 2.63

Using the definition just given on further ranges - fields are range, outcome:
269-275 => 2.77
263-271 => 2.7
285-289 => 2.55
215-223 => 2.21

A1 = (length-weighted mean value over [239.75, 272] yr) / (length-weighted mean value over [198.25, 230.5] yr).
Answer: 1.70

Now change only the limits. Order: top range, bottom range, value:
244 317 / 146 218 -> 1.36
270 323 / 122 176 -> 1.12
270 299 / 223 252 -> 0.97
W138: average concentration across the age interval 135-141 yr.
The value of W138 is 1.97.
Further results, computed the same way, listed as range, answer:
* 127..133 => 1.58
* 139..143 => 2.27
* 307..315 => 2.68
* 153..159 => 2.61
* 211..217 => 1.63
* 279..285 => 2.66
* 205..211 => 0.844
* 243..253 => 2.78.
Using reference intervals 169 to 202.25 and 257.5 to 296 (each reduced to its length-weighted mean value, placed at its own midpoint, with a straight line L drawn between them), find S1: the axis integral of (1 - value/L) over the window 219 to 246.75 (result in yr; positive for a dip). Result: -4.76 yr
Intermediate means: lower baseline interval 1.86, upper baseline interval 2.65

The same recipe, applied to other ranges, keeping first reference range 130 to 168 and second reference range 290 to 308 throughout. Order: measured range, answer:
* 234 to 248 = -1.33 yr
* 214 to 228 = 1.38 yr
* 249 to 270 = -0.64 yr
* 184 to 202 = 8.27 yr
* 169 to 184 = -0.21 yr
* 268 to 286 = -0.22 yr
